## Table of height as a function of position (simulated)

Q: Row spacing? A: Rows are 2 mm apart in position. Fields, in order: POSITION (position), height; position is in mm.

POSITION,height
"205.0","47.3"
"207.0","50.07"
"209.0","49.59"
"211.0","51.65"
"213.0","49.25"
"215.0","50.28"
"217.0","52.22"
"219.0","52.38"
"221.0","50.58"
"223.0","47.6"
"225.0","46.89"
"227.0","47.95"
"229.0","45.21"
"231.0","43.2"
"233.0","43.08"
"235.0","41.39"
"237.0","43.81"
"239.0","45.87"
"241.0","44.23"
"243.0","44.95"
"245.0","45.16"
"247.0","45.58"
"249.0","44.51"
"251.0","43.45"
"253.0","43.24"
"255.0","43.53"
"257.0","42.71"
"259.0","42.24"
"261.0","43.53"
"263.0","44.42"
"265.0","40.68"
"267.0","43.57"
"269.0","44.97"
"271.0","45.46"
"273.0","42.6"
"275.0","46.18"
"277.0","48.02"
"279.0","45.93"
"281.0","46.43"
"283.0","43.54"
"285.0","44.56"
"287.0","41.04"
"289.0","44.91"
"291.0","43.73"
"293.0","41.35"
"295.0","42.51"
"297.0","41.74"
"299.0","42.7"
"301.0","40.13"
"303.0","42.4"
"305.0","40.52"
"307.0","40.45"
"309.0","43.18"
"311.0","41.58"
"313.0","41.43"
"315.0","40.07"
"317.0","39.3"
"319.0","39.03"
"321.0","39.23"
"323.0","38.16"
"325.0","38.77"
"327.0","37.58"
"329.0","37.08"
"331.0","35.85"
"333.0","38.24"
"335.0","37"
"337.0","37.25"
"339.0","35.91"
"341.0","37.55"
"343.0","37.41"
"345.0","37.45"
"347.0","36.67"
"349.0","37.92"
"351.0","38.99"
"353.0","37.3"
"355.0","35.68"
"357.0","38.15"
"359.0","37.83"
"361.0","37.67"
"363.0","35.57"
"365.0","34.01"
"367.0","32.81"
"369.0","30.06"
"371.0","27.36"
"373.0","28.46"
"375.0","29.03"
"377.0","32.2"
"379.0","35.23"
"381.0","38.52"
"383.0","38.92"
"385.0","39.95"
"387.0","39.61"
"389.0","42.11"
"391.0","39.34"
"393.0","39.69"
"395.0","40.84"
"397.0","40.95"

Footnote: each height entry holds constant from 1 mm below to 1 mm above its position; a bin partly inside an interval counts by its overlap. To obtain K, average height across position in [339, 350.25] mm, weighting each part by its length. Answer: 37.3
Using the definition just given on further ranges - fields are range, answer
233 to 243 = 43.9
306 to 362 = 38.3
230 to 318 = 43.3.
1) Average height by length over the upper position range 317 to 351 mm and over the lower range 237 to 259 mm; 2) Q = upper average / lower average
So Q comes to 0.85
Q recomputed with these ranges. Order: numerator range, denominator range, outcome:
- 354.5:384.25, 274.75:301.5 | 0.78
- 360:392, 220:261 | 0.78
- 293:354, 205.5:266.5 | 0.85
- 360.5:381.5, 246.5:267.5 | 0.75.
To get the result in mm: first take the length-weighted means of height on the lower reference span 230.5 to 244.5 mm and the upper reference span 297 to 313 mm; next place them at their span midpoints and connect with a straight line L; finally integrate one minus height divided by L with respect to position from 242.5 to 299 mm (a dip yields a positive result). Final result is -1.6 mm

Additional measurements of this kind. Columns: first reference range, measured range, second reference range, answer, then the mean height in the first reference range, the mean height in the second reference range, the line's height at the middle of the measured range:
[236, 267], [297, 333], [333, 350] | -0.62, 43.9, 37.2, 39.2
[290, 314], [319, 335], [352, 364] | 0.73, 41.8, 37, 39.7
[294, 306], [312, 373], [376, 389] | 4.48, 41.7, 37.8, 39.7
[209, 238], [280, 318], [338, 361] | -0.65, 47.6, 37.4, 41.5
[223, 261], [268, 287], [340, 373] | -1.58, 44.3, 35.6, 41.6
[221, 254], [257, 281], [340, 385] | -1.05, 44.9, 35.3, 42.5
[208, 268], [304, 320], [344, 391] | -0.25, 45.8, 35.8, 40.1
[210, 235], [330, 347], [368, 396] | 0.91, 48.1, 35.8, 39.2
